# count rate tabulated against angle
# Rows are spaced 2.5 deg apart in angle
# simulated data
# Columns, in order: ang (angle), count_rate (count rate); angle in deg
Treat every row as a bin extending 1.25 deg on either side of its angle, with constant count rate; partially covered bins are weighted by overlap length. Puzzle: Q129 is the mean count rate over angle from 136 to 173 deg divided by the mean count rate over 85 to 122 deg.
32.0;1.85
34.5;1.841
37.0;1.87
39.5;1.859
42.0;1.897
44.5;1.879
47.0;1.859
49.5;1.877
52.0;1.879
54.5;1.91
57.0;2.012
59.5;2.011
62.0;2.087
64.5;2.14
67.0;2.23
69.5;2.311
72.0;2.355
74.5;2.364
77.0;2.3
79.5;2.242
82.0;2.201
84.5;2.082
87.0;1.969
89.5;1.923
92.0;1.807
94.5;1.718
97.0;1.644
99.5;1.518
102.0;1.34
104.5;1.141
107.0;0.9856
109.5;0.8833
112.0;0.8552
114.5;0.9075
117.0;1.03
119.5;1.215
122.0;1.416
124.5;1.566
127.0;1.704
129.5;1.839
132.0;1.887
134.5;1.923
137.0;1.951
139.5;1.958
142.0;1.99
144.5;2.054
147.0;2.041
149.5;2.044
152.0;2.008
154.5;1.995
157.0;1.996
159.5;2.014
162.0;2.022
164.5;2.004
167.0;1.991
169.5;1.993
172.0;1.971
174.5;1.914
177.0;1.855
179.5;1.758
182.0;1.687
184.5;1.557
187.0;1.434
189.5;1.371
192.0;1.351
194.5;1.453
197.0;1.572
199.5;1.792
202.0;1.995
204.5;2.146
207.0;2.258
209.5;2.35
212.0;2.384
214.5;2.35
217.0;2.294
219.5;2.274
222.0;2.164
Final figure 1.5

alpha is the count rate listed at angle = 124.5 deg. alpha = 1.566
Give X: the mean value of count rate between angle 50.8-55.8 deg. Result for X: 1.9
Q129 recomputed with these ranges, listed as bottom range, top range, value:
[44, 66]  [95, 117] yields 0.60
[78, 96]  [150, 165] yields 1.01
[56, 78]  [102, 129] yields 0.54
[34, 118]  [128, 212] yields 1.05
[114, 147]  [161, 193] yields 1.05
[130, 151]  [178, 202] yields 0.80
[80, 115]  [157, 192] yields 1.18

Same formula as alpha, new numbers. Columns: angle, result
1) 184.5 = 1.557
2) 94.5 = 1.718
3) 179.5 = 1.758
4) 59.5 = 2.011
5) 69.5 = 2.311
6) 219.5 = 2.274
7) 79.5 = 2.242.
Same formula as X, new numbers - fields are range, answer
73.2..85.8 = 2.24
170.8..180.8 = 1.87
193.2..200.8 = 1.61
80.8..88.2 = 2.08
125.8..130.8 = 1.77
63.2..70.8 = 2.23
